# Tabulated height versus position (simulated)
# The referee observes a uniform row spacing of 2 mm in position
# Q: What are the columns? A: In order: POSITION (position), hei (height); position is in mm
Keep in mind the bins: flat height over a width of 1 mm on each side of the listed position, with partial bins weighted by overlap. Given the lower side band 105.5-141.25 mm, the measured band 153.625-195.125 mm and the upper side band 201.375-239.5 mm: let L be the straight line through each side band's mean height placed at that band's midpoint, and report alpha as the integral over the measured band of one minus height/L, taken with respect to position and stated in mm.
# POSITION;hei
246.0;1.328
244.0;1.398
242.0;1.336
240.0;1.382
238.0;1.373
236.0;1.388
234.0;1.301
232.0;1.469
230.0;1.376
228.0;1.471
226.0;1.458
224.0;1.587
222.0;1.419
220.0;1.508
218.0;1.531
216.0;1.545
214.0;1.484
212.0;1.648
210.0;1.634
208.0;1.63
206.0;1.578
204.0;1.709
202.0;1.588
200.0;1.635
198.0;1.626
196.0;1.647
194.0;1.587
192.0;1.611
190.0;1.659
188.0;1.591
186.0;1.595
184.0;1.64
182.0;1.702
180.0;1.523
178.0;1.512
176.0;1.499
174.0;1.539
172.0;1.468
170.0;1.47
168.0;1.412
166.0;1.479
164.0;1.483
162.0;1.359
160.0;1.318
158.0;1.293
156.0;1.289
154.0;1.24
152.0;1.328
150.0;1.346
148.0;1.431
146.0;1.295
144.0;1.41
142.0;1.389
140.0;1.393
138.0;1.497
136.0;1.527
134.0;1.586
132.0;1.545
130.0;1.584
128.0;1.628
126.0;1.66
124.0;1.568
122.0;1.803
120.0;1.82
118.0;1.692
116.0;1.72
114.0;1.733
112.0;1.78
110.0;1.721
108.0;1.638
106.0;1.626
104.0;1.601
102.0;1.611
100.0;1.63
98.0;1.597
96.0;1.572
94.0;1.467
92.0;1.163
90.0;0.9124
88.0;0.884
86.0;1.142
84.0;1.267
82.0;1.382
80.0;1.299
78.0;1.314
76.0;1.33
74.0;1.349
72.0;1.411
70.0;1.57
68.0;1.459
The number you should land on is 2.0 mm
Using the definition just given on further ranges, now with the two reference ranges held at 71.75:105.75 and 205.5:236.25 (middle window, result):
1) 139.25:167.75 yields 1.3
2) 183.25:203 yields -2.0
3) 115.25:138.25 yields -4.0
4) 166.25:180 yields -0.3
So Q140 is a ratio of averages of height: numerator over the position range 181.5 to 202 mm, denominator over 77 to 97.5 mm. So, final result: 1.3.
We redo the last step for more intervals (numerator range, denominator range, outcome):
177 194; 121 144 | 1.03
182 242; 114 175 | 1.03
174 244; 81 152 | 1.02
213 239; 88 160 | 0.97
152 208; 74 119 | 1.04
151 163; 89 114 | 0.85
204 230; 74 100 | 1.19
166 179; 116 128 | 0.87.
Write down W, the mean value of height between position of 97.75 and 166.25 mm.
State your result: 1.53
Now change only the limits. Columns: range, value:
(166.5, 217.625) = 1.58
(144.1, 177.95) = 1.39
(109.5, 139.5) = 1.65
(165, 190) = 1.54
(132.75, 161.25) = 1.38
